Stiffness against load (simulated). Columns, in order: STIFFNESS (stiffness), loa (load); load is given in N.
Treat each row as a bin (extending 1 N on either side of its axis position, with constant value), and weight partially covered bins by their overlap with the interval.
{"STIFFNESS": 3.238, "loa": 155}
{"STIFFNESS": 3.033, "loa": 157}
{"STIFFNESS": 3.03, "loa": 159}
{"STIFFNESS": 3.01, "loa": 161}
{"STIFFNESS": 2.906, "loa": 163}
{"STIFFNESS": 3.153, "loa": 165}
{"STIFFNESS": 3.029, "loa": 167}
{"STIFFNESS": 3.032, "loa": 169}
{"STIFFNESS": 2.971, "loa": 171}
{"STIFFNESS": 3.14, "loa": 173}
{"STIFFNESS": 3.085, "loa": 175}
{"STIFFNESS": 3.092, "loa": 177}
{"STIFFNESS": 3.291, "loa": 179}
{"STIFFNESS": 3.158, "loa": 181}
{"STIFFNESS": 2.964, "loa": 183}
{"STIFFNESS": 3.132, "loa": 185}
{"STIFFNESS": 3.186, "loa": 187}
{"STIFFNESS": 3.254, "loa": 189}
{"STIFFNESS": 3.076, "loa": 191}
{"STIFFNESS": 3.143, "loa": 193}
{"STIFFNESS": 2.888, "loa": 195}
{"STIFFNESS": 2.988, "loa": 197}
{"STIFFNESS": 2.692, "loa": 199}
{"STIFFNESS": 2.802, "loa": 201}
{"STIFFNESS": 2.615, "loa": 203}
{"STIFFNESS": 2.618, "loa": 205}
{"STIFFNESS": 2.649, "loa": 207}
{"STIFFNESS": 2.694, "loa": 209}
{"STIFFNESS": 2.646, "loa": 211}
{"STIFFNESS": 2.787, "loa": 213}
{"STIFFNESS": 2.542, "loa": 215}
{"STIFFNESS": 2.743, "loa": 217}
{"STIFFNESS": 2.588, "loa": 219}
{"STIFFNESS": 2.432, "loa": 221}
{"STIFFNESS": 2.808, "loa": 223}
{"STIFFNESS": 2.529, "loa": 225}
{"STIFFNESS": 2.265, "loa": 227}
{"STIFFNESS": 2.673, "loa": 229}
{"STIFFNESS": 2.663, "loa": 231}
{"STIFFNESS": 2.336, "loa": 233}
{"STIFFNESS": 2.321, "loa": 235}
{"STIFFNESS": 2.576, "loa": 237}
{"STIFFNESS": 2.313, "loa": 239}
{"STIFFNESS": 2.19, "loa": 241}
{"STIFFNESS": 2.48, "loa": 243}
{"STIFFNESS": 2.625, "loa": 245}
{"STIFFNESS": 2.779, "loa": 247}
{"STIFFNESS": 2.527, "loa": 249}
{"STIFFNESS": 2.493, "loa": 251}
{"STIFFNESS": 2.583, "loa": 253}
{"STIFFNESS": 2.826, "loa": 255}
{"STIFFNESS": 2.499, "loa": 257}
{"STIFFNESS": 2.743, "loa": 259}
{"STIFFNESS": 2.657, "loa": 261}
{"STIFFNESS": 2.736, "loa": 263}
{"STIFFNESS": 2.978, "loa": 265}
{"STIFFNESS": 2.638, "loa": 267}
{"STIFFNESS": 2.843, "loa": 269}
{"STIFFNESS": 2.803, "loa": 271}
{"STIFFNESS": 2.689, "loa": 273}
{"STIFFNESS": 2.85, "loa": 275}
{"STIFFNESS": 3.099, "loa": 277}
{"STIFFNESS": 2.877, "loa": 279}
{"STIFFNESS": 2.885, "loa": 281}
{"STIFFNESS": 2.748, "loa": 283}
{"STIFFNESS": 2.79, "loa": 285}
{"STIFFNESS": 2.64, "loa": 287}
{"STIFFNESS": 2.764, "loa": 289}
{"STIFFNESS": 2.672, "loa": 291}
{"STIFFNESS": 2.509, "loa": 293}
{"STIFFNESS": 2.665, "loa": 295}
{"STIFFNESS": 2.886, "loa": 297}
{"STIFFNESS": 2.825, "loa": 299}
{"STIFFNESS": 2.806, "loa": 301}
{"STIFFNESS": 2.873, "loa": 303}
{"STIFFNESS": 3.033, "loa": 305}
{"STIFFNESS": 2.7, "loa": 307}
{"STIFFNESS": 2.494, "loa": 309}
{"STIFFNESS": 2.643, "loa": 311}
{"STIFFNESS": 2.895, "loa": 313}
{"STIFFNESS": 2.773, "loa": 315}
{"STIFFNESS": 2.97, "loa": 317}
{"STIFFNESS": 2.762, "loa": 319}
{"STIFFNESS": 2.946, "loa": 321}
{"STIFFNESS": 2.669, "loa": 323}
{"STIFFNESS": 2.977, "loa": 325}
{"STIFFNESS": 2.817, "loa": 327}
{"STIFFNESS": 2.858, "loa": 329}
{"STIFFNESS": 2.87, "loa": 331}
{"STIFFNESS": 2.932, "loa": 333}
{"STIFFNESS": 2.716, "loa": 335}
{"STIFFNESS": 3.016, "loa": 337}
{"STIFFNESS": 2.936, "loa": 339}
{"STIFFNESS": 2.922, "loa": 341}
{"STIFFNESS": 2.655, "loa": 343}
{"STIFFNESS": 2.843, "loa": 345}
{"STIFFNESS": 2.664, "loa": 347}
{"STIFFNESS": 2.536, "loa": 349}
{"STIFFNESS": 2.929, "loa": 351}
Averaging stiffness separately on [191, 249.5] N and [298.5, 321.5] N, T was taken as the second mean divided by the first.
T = 1.1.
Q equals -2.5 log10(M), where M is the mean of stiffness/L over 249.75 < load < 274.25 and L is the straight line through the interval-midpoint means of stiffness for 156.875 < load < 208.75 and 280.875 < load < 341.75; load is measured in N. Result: 0.07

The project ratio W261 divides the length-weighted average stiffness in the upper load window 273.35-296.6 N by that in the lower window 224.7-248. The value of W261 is 1.12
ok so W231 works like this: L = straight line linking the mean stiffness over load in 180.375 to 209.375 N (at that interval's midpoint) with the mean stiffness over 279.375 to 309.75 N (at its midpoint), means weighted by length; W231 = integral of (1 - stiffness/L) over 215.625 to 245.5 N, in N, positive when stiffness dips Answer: 3.8 N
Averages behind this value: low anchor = 2.93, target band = 2.5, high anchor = 2.76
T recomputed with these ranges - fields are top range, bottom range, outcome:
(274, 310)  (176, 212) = 0.95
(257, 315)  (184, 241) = 1.03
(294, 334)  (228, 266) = 1.09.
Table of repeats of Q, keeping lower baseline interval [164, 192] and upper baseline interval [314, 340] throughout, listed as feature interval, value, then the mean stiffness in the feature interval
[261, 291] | 0.056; 2.8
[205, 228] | 0.169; 2.61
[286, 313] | 0.066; 2.74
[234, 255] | 0.196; 2.5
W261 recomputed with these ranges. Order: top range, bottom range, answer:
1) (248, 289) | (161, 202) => 0.90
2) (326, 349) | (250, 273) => 1.04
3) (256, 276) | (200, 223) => 1.03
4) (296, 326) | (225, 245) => 1.15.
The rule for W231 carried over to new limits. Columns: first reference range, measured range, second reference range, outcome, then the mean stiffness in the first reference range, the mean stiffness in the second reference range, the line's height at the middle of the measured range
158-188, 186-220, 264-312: 2.08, 3.08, 2.78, 3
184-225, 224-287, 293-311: 3.11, 2.81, 2.76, 2.78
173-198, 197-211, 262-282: 1.61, 3.11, 2.84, 3.05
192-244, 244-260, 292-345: 0.28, 2.61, 2.81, 2.68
